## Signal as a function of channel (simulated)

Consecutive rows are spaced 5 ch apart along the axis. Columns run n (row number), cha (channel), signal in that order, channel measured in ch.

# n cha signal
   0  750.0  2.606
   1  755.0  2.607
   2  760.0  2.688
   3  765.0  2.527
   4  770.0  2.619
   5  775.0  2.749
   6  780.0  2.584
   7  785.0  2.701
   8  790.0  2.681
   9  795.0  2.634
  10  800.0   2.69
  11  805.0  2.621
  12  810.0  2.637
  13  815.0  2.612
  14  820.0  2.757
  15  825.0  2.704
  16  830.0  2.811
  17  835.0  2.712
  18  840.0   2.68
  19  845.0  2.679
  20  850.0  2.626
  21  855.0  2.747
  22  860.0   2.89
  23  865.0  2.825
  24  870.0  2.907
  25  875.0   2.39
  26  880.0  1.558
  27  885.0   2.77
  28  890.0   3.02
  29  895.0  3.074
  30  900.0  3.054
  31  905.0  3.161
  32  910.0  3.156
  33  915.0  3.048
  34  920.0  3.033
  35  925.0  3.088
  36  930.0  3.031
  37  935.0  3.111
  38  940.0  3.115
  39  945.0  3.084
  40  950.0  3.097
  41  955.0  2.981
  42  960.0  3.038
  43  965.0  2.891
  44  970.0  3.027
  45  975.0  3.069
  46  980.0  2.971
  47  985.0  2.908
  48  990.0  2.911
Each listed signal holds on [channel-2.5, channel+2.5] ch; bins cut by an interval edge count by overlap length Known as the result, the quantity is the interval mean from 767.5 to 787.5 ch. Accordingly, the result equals 2.66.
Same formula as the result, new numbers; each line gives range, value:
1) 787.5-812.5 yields 2.65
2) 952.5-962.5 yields 3.01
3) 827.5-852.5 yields 2.7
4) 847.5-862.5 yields 2.75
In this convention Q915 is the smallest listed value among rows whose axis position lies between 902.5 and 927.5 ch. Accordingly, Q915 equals 3.033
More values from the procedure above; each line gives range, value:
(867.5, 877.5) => 2.39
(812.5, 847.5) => 2.612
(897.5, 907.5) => 3.054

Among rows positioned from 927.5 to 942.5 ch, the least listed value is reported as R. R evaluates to 3.031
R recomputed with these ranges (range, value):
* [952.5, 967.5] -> 2.891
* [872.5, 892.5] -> 1.558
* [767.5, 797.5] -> 2.584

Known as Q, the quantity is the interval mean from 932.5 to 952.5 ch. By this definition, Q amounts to 3.1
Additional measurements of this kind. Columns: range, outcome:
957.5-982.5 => 3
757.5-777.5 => 2.65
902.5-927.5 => 3.1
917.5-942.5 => 3.08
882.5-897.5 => 2.95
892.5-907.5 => 3.1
